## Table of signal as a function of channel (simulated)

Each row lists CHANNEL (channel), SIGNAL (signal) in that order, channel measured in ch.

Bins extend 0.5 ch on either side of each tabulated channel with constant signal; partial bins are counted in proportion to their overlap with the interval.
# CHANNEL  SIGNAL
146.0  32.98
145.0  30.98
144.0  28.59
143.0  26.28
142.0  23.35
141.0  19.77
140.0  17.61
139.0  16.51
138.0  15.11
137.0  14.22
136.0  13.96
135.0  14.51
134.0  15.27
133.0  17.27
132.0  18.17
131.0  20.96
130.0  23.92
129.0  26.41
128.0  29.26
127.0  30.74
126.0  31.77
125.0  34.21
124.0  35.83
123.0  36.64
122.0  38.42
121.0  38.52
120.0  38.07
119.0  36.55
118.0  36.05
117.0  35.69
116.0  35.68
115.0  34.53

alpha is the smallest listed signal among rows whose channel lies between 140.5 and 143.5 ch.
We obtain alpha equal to 19.77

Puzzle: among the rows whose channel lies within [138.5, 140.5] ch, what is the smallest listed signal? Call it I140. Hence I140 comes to 16.51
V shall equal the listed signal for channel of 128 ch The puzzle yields 29.26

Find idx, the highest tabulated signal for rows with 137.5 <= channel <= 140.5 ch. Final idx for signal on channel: 17.61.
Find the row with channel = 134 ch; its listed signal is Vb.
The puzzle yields 15.27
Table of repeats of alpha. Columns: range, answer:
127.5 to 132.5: 18.17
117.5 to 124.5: 35.83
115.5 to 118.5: 35.68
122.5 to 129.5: 26.41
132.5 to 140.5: 13.96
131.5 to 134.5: 15.27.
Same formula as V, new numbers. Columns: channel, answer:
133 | 17.27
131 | 20.96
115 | 34.53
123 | 36.64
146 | 32.98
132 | 18.17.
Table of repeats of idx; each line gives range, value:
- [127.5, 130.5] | 29.26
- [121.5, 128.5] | 38.42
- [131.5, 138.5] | 18.17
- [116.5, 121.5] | 38.52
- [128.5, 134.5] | 26.41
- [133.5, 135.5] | 15.27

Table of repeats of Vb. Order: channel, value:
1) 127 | 30.74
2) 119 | 36.55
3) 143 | 26.28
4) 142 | 23.35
